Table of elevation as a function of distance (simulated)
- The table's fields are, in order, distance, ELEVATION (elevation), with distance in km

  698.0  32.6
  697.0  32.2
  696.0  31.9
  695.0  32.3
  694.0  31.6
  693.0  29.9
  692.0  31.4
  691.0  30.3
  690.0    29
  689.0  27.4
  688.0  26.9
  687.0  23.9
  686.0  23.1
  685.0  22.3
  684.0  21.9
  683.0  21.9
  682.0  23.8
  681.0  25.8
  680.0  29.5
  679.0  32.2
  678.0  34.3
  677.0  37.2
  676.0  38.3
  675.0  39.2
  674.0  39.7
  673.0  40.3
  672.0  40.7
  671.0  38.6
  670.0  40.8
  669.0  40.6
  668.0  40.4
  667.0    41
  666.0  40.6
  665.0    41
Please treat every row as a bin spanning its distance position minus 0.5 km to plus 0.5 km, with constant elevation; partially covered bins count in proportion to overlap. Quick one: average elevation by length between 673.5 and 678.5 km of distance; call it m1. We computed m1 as 37.7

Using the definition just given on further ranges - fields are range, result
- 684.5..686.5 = 22.7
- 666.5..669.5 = 40.7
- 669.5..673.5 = 40.1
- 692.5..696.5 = 31.4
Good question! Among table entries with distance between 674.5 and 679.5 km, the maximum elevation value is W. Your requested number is 39.2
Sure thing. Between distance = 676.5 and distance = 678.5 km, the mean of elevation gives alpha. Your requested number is 35.8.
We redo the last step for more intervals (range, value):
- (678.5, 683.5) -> 26.6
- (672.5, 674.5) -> 40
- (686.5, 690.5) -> 26.8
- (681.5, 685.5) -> 22.5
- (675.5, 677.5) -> 37.8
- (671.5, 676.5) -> 39.6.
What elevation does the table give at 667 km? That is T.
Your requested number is 41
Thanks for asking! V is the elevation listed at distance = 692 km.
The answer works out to 31.4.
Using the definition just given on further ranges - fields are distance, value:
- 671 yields 38.6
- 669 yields 40.6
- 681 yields 25.8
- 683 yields 21.9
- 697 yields 32.2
